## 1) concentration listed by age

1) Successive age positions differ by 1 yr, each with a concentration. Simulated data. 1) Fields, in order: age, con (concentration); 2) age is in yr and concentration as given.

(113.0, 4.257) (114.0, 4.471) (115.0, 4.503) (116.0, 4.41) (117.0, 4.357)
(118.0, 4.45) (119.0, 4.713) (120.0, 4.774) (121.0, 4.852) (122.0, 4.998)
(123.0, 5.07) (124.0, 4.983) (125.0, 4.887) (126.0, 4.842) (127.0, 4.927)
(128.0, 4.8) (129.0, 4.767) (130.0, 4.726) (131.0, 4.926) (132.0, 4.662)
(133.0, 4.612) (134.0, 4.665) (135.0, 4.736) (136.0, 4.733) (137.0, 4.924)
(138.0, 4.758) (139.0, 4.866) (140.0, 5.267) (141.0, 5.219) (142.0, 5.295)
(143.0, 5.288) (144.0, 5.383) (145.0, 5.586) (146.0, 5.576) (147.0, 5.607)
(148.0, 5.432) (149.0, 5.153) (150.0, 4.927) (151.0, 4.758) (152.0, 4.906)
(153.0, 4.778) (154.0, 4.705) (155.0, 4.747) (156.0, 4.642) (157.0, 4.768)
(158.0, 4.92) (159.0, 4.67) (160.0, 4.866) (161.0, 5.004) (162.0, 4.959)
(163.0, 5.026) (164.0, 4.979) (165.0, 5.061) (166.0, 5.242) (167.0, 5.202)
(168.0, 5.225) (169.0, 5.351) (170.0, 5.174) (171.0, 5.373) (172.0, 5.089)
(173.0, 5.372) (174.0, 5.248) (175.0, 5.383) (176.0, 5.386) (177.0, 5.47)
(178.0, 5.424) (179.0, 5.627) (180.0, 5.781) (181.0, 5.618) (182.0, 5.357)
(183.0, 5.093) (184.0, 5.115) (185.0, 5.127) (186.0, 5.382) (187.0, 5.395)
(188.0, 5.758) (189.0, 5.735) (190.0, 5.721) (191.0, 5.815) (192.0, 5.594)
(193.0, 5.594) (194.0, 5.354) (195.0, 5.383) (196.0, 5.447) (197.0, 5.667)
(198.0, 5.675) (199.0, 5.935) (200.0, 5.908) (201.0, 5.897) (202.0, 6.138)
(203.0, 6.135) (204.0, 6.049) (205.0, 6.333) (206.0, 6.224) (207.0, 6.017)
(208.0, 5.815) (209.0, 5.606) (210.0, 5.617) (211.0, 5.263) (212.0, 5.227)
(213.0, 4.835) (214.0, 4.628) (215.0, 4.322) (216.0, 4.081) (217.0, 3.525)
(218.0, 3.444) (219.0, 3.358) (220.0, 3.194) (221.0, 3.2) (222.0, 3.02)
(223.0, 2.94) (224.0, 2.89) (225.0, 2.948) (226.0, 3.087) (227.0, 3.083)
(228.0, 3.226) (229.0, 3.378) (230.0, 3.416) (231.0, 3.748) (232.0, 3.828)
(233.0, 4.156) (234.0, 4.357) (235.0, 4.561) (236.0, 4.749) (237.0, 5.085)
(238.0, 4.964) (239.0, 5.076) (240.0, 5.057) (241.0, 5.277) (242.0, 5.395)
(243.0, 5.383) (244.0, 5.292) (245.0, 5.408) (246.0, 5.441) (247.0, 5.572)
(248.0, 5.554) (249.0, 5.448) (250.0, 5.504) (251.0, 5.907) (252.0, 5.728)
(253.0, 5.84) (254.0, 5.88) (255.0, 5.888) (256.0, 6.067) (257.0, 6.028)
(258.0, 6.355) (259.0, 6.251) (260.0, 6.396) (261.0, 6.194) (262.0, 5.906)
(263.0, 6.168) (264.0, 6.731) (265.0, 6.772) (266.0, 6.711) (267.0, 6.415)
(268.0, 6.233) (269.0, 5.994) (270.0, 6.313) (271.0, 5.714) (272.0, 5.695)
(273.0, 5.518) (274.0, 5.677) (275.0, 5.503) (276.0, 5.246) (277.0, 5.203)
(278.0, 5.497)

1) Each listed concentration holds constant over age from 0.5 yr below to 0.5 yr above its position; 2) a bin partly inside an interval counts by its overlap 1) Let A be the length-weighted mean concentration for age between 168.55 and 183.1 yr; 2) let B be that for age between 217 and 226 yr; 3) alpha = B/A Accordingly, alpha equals 0.6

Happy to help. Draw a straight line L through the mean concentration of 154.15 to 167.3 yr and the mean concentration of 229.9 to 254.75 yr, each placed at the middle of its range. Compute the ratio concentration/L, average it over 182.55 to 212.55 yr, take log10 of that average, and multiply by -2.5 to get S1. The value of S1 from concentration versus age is -0.14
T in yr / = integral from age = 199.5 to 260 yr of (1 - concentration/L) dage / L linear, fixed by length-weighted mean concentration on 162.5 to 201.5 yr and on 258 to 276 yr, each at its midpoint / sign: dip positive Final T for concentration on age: 9.6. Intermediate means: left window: 5.44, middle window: 4.89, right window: 6.11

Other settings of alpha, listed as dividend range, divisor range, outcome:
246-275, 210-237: 1.56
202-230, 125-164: 0.88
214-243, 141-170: 0.78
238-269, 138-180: 1.14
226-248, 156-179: 0.89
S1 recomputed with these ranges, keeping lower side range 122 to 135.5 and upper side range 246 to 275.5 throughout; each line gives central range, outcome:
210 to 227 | 0.43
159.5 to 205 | -0.03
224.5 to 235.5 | 0.50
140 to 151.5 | -0.07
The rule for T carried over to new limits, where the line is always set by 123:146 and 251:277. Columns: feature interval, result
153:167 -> 0.75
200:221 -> 1.95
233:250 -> 2.04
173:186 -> -0.12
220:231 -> 4.93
